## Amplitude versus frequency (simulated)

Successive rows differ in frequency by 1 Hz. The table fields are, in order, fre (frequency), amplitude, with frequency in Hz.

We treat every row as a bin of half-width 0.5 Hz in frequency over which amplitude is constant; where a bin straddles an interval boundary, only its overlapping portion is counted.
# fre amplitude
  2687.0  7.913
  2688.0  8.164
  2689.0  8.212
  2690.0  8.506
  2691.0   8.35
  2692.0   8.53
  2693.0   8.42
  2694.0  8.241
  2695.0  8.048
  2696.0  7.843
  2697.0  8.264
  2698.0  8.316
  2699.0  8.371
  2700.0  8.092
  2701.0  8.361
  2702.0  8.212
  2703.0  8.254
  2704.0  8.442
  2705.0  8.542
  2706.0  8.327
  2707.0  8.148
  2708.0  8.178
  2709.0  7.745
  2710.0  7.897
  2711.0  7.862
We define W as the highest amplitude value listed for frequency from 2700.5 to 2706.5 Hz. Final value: 8.542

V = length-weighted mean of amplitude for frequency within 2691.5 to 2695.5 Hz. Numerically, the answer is 8.31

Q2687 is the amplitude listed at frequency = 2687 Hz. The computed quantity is 7.913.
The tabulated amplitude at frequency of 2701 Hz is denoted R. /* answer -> 8.361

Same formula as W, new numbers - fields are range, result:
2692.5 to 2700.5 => 8.42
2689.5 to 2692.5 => 8.53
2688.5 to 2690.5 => 8.506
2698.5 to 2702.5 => 8.371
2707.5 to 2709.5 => 8.178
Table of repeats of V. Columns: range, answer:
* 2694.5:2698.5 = 8.12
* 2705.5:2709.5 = 8.1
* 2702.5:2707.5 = 8.34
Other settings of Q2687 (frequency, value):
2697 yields 8.264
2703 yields 8.254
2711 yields 7.862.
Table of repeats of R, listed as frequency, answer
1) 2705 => 8.542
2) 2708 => 8.178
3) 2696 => 7.843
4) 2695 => 8.048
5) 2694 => 8.241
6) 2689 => 8.212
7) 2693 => 8.42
